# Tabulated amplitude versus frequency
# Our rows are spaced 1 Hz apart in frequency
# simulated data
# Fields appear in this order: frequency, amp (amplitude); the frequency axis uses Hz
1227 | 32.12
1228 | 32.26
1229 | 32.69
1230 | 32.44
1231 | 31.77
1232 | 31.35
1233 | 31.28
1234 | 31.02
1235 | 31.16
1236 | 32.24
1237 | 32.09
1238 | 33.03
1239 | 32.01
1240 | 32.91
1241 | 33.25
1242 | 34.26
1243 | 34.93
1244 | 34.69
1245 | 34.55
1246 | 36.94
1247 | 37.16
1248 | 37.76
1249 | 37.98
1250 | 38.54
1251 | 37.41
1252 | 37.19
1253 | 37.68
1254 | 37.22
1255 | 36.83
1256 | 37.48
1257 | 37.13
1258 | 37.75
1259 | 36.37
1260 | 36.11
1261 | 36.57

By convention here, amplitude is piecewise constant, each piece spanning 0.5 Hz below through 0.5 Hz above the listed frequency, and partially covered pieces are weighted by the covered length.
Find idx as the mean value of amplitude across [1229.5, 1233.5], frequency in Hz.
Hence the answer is 31.7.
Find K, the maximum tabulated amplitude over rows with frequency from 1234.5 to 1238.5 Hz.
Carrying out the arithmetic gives 33.03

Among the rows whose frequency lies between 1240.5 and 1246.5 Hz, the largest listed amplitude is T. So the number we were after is 36.94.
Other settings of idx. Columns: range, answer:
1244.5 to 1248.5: 36.6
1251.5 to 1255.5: 37.2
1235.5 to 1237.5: 32.2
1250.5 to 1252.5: 37.3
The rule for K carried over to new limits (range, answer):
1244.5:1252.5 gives 38.54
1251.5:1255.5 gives 37.68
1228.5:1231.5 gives 32.69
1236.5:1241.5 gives 33.25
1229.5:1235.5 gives 32.44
